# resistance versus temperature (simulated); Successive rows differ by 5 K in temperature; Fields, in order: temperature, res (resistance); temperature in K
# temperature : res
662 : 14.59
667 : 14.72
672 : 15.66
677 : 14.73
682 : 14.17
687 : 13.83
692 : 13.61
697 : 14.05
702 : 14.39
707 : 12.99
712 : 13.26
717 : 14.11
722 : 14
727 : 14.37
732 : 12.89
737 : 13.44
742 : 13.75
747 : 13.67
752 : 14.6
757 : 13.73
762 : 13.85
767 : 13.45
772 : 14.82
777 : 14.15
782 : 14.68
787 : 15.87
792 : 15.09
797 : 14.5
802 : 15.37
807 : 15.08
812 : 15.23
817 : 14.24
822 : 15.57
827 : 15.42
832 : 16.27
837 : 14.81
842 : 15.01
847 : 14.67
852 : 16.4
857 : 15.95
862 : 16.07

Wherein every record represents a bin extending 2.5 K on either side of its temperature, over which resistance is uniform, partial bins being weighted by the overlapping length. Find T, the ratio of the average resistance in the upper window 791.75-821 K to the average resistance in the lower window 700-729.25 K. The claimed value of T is 1.08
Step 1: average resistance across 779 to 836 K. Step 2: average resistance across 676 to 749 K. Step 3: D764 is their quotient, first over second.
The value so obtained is 1.1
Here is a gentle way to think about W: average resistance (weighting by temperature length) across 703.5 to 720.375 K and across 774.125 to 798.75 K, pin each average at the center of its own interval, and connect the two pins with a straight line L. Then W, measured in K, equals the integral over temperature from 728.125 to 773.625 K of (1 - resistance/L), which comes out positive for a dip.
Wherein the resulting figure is 1.4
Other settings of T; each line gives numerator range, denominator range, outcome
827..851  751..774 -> 1.09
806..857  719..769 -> 1.11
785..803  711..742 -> 1.11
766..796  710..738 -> 1.08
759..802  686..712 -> 1.06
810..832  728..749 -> 1.13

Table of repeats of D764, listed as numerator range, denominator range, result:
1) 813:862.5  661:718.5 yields 1.09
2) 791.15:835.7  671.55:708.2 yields 1.07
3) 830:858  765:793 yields 1.05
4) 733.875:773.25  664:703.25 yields 0.96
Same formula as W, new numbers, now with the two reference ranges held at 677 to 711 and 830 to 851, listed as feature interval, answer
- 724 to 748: 1.1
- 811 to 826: 0.0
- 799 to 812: -0.2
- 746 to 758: 0.3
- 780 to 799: -0.4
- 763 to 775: 0.4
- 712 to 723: 0.2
